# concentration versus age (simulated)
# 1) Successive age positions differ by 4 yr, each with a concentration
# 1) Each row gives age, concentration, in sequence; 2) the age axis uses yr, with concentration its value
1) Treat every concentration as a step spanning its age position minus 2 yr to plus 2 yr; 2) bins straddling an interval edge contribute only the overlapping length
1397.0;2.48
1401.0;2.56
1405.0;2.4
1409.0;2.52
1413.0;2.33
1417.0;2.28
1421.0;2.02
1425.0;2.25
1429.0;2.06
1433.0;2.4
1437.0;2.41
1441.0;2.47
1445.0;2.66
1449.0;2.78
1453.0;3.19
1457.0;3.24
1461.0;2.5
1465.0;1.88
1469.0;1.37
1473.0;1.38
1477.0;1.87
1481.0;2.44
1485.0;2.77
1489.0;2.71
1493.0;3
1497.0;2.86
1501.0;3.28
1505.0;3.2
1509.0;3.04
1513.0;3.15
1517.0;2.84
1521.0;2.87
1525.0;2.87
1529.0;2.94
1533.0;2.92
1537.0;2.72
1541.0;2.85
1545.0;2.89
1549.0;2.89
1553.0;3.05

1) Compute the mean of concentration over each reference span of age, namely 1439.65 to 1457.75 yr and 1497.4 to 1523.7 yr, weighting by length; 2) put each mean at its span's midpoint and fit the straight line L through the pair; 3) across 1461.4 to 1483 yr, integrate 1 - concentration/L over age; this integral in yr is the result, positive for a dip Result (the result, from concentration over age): 8.0 yr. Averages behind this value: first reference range 2.86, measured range 1.84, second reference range 3.05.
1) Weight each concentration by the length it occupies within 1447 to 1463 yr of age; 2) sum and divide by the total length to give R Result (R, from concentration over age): 2.93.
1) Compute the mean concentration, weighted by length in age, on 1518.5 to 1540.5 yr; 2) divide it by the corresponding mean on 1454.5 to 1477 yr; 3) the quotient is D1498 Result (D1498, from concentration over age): 1.38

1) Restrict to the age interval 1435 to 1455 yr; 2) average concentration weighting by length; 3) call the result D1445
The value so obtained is 2.7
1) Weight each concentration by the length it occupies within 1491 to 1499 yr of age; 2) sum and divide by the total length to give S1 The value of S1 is 2.93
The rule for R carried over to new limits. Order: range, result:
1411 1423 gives 2.21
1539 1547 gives 2.87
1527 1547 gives 2.86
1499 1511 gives 3.17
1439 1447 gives 2.57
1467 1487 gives 1.97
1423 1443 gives 2.32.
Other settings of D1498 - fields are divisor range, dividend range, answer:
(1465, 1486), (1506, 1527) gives 1.55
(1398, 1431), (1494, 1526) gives 1.31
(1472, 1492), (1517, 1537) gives 1.24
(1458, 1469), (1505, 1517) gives 1.44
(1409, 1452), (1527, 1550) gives 1.20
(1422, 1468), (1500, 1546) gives 1.19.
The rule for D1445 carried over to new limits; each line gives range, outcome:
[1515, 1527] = 2.86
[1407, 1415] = 2.42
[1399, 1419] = 2.42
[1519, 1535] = 2.9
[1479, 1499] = 2.76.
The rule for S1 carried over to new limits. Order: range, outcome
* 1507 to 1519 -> 3.01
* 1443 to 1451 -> 2.72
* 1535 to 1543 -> 2.79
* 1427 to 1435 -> 2.23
